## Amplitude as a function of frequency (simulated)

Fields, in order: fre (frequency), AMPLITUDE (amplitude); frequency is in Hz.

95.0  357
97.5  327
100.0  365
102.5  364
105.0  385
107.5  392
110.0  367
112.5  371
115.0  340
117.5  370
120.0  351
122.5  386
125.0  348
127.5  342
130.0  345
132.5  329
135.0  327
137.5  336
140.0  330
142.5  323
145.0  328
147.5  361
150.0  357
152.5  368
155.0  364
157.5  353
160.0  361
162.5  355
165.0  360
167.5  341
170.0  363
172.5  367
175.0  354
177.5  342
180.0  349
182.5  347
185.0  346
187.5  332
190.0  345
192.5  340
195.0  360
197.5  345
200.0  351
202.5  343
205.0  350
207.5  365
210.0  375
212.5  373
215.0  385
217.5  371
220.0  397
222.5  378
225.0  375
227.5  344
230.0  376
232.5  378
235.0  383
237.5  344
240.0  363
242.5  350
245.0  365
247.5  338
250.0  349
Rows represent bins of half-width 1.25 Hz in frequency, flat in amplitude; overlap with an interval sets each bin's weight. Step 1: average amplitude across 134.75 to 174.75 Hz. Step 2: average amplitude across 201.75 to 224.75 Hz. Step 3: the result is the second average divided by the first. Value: 1.1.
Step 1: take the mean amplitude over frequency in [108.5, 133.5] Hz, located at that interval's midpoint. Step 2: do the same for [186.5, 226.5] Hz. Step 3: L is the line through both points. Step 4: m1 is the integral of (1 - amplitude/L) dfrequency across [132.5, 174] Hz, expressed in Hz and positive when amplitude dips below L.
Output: 1.0 Hz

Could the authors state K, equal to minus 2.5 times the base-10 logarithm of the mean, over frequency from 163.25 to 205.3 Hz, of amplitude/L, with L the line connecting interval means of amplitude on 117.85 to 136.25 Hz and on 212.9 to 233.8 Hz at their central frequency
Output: 0.05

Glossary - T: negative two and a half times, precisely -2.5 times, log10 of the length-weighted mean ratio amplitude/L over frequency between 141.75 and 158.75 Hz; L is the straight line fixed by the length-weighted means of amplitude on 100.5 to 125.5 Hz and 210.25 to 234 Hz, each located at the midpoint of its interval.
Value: 0.06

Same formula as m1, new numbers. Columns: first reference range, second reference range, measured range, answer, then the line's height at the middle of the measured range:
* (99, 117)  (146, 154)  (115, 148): 1.9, 365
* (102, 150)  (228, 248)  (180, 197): 0.6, 358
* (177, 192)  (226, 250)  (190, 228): -1.3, 351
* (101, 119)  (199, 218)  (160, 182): 0.7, 366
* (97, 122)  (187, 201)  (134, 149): 1.0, 358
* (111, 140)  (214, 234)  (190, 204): 0.8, 368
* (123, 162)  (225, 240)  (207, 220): -0.5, 361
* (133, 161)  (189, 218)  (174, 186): 0.2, 353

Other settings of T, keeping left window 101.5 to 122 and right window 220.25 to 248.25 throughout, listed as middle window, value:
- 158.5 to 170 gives 0.035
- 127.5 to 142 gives 0.105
